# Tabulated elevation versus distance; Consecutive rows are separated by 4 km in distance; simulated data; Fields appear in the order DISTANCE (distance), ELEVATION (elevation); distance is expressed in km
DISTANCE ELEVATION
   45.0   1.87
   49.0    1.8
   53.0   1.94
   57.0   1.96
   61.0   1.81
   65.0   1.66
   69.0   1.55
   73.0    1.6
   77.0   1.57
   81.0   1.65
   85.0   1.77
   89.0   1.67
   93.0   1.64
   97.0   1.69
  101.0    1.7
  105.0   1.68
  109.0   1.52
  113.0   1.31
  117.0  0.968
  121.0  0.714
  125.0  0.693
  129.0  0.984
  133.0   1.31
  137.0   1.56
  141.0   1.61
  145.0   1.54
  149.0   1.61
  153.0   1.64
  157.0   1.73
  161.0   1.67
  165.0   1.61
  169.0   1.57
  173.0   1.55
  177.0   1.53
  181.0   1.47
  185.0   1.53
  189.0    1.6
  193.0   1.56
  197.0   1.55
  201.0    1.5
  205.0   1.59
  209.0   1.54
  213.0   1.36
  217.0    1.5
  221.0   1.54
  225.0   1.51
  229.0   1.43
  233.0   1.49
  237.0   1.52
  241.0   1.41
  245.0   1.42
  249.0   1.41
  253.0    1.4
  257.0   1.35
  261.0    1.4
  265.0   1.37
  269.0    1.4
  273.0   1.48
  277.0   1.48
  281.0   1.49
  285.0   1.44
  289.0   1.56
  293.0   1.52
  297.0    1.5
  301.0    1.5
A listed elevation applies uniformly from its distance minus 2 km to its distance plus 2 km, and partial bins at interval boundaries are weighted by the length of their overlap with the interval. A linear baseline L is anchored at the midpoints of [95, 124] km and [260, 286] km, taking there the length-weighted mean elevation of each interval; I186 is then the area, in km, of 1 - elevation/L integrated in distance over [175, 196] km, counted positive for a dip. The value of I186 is -2.3 km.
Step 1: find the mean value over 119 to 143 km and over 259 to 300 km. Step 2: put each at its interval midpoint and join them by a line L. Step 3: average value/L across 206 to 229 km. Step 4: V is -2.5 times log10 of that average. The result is -0.12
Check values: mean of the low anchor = 1.15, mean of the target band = 1.49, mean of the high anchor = 1.46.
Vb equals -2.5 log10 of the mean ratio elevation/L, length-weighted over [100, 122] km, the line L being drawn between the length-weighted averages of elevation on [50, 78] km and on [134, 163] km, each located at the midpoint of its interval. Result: 0.25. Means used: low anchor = 1.74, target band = 1.33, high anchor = 1.61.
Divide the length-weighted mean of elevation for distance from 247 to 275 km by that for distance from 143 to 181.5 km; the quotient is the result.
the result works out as 0.88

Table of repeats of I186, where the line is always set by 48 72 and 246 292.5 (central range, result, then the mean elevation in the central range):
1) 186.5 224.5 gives 0.4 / 1.53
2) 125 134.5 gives 3.5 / 1.04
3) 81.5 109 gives 0.7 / 1.68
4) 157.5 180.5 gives 0.2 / 1.59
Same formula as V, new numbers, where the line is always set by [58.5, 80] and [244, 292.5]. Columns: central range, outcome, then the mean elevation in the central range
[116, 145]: 0.340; 1.15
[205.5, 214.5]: 0.014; 1.48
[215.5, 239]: -0.014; 1.5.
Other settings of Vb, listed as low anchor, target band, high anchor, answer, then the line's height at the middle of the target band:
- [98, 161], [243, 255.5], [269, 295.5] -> 0.04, 1.47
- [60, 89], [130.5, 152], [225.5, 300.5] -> 0.04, 1.58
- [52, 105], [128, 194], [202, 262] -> 0.02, 1.57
